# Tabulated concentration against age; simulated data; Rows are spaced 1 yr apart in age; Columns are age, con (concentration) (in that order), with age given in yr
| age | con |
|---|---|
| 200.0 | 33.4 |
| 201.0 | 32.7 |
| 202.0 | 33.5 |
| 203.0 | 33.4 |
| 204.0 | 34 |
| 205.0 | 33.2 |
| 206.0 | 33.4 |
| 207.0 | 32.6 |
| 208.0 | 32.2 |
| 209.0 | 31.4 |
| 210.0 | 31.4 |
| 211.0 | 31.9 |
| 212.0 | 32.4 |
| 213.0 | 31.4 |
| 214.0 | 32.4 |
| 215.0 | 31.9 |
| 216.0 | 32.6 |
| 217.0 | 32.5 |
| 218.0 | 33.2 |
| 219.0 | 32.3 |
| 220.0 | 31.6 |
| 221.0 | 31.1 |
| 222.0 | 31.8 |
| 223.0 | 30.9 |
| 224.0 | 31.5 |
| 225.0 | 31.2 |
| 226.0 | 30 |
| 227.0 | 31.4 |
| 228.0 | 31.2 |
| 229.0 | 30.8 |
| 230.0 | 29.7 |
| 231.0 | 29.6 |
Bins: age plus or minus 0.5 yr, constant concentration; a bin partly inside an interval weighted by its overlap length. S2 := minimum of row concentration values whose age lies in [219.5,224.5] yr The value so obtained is 30.9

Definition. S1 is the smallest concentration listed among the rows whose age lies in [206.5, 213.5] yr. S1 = 31.4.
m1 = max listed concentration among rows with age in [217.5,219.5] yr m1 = 33.2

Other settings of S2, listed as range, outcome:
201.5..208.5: 32.2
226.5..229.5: 30.8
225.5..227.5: 30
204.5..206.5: 33.2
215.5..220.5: 31.6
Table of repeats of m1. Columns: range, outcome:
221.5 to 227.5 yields 31.8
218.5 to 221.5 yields 32.3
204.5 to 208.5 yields 33.4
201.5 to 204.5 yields 34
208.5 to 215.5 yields 32.4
